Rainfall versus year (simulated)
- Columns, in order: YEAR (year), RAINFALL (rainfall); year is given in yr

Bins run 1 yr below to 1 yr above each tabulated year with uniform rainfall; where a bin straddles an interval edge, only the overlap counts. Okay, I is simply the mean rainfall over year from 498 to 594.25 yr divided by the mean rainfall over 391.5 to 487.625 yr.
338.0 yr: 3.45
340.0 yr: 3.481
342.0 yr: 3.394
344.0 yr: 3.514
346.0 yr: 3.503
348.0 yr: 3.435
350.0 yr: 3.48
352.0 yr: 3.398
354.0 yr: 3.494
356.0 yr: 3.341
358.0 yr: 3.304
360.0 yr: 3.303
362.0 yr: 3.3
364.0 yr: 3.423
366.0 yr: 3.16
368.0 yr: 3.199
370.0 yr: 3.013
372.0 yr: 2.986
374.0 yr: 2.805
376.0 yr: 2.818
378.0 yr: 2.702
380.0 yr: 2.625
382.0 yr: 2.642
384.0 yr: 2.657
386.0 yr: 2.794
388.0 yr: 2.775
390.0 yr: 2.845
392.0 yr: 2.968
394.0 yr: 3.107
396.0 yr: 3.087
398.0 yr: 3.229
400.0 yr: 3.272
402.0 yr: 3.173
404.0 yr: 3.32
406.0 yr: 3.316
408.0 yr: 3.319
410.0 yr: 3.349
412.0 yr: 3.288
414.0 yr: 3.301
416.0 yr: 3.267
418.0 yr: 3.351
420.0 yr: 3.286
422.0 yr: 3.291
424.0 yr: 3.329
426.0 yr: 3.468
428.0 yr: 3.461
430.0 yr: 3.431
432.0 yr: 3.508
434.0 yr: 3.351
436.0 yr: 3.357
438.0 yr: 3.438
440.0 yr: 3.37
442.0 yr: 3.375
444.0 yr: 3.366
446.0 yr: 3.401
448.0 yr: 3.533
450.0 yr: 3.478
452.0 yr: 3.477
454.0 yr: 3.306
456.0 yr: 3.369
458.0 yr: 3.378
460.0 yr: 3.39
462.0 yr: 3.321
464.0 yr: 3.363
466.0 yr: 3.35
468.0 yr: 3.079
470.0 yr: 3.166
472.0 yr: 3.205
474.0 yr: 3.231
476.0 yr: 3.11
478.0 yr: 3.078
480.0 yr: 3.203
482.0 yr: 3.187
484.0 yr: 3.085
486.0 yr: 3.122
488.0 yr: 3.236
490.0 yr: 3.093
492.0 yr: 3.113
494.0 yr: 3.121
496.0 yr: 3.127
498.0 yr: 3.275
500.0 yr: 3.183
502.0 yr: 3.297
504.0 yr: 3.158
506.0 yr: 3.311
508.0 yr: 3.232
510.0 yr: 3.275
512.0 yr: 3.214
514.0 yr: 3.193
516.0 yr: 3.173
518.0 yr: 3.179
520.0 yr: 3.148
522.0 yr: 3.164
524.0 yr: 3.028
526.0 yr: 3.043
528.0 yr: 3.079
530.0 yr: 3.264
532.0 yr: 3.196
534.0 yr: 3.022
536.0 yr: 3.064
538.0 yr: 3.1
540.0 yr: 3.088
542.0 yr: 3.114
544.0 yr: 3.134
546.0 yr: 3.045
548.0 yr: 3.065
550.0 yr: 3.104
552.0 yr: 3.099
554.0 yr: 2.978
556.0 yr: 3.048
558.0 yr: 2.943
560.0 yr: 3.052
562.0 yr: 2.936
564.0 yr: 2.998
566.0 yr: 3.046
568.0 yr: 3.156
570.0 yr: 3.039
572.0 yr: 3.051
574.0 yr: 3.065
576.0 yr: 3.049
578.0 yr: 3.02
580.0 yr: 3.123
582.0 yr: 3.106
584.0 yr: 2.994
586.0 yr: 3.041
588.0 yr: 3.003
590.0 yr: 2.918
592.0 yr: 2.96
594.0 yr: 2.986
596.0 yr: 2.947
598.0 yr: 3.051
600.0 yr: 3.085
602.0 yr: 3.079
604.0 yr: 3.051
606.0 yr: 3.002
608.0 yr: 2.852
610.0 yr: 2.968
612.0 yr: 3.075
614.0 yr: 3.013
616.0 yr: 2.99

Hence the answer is 0.9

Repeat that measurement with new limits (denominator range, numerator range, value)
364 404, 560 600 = 1.02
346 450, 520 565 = 0.96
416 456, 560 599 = 0.89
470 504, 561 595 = 0.96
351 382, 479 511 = 1.03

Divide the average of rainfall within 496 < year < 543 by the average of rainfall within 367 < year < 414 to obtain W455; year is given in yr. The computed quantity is 1.0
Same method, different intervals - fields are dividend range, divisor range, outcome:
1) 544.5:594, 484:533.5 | 0.96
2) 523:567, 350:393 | 1.01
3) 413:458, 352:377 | 1.06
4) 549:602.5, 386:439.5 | 0.93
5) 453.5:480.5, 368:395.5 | 1.14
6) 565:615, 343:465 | 0.93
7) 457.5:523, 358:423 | 1.03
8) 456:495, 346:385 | 1.03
